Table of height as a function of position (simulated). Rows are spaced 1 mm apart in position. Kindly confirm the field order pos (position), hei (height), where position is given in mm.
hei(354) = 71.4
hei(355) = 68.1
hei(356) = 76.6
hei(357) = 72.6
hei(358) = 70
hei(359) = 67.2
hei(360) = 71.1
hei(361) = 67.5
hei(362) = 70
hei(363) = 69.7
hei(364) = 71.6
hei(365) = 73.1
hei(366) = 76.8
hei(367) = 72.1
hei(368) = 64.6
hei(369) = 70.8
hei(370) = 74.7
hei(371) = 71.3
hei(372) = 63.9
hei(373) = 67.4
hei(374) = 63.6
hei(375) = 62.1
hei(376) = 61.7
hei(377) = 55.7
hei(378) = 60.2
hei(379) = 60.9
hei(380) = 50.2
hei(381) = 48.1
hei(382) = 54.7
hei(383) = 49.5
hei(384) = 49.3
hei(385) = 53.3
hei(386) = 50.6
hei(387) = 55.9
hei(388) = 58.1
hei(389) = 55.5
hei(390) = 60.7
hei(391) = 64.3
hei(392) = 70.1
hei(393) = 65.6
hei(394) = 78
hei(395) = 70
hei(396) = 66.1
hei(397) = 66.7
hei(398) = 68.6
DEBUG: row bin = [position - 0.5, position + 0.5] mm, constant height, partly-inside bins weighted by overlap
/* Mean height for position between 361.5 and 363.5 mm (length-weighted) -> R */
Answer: 69.8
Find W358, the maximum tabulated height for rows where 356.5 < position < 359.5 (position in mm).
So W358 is 72.6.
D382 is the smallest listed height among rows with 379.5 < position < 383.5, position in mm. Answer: 48.1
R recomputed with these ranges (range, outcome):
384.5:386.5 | 52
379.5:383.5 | 50.6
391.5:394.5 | 71.2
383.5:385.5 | 51.3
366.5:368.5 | 68.3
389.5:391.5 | 62.5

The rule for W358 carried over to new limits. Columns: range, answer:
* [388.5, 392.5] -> 70.1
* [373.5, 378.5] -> 63.6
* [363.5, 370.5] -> 76.8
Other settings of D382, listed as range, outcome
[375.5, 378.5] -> 55.7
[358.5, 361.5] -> 67.2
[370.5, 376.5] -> 61.7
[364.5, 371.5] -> 64.6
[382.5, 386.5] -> 49.3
